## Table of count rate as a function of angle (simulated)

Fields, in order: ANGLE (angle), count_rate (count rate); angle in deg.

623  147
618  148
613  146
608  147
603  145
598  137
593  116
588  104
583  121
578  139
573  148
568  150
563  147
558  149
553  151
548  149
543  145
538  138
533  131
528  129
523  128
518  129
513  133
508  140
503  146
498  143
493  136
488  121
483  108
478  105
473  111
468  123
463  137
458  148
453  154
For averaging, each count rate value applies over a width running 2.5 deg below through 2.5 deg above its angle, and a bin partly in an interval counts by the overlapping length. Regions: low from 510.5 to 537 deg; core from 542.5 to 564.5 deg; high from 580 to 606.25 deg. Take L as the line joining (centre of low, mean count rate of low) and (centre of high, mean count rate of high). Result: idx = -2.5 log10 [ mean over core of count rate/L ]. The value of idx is -0.16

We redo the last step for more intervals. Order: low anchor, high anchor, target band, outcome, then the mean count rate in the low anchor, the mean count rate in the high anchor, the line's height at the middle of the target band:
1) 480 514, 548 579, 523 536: 0.079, 132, 148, 140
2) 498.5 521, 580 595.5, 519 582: -0.132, 137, 114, 125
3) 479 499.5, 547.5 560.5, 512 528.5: 0.058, 125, 150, 137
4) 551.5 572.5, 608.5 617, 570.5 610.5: 0.121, 149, 147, 148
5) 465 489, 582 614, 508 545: -0.111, 114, 131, 121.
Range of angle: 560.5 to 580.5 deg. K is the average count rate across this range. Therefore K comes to 146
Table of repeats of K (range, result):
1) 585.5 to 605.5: 126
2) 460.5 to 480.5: 119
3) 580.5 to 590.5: 112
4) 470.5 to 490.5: 111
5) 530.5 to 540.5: 134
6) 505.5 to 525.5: 132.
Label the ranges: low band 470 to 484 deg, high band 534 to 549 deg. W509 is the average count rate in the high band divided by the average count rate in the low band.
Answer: 1.31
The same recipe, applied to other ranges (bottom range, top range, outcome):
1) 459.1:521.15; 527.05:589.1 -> 1.09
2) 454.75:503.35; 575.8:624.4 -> 1.06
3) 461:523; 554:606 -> 1.07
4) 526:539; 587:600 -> 0.91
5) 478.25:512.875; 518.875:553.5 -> 1.05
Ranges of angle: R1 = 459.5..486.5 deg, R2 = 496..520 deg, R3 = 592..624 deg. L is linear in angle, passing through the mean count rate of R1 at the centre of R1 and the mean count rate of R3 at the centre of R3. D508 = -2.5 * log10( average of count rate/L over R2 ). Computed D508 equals -0.12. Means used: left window 118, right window 142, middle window 138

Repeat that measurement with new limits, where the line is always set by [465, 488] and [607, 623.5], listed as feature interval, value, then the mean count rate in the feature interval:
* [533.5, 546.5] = -0.09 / 140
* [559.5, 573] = -0.10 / 148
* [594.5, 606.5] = 0.03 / 139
